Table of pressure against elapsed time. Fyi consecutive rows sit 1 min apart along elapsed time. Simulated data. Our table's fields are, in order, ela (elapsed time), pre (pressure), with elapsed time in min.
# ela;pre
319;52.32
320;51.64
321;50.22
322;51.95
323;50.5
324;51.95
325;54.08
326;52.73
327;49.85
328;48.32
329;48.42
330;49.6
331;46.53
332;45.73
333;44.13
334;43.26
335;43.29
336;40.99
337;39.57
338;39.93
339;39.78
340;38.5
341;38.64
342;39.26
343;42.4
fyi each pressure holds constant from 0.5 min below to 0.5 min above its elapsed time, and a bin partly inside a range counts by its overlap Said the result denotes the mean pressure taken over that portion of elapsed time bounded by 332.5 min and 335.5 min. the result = 43.6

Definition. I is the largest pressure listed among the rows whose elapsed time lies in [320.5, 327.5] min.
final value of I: 54.08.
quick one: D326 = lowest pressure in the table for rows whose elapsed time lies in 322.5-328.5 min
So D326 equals 48.32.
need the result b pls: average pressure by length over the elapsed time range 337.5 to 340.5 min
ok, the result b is 39.4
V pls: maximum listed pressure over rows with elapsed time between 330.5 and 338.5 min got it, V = 46.53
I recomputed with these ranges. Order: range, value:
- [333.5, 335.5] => 43.29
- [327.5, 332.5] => 49.6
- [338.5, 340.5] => 39.78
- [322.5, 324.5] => 51.95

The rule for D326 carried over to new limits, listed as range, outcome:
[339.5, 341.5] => 38.5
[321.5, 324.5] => 50.5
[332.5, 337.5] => 39.57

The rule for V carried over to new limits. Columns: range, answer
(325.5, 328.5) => 52.73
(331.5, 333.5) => 45.73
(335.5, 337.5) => 40.99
